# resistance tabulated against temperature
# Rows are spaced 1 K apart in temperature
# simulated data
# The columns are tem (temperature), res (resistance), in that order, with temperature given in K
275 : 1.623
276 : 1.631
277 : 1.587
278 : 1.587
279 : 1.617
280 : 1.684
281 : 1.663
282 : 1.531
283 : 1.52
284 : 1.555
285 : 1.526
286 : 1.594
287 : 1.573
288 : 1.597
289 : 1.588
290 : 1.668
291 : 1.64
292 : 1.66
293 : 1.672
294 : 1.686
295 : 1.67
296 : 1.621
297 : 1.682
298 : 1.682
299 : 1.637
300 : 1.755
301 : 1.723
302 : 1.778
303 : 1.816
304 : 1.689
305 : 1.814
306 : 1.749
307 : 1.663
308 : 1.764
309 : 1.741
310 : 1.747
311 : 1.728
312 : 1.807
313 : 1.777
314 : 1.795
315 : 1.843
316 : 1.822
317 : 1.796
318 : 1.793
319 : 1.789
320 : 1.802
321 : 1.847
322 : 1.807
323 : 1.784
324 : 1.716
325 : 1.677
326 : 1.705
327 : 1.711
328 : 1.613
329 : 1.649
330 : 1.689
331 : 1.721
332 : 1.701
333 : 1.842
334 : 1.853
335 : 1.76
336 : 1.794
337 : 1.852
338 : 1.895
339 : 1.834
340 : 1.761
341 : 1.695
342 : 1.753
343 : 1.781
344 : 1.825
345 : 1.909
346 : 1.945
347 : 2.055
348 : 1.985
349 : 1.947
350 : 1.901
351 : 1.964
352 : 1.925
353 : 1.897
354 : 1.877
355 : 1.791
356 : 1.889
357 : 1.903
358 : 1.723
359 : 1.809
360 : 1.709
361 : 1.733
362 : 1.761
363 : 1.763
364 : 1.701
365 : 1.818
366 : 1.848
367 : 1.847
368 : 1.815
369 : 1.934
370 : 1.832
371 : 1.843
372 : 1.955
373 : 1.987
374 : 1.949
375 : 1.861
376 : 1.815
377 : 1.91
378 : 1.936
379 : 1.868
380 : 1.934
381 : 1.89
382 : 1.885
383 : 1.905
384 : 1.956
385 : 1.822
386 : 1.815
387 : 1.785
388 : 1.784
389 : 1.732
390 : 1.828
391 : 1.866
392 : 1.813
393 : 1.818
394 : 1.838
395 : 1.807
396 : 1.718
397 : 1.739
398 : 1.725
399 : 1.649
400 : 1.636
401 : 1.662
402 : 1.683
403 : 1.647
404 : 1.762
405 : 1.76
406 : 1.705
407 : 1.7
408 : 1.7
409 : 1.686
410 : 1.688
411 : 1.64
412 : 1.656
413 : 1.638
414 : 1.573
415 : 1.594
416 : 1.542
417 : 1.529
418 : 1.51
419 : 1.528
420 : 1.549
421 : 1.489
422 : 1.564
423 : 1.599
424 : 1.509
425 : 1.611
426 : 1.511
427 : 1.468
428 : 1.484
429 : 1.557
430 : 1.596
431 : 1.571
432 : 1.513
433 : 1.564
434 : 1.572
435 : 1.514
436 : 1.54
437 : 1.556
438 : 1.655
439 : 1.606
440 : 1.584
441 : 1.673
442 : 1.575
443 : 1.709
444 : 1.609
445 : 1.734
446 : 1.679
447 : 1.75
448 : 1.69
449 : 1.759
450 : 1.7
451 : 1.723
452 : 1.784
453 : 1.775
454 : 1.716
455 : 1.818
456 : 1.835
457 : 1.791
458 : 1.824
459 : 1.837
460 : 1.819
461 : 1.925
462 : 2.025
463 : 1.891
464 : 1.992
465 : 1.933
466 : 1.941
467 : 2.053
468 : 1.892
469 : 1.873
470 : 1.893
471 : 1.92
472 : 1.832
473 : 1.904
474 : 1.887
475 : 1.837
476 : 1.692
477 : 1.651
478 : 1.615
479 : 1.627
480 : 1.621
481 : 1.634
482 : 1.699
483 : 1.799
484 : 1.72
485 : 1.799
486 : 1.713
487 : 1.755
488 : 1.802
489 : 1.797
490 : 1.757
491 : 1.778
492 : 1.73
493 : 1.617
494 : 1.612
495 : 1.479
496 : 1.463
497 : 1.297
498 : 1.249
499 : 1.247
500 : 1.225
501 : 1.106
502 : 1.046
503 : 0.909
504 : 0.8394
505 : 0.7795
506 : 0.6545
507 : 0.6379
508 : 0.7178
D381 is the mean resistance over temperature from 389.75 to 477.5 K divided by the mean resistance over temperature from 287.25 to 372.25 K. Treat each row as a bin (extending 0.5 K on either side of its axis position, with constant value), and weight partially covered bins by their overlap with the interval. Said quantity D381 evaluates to 0.96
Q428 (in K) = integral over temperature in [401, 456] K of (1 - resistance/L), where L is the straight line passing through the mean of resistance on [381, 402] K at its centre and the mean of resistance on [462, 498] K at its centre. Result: 4.5 K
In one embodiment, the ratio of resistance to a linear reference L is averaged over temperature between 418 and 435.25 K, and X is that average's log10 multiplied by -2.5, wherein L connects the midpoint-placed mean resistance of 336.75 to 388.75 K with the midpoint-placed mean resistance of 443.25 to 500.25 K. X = 0.16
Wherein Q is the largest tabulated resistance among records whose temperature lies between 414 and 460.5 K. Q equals 1.837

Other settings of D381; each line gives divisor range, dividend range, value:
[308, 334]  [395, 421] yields 0.94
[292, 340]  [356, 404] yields 1.04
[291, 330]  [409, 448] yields 0.92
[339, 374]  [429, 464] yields 0.92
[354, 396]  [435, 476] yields 0.97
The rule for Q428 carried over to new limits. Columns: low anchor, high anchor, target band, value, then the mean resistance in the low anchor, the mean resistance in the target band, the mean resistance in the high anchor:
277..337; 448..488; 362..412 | -1.2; 1.71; 1.8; 1.81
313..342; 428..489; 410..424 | 1.4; 1.77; 1.57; 1.74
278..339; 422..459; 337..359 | -2.3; 1.71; 1.87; 1.64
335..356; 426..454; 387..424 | 0.9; 1.87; 1.68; 1.63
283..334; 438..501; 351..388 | -2.9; 1.71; 1.85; 1.72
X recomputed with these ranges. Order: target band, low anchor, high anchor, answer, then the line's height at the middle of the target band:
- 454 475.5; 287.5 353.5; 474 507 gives -0.23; 1.52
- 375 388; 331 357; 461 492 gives -0.02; 1.84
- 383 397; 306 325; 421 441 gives -0.11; 1.64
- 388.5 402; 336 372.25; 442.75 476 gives 0.05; 1.84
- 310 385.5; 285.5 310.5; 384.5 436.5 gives -0.10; 1.67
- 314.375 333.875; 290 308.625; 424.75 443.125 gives -0.05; 1.68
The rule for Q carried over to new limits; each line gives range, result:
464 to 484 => 2.053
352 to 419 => 1.987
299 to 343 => 1.895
